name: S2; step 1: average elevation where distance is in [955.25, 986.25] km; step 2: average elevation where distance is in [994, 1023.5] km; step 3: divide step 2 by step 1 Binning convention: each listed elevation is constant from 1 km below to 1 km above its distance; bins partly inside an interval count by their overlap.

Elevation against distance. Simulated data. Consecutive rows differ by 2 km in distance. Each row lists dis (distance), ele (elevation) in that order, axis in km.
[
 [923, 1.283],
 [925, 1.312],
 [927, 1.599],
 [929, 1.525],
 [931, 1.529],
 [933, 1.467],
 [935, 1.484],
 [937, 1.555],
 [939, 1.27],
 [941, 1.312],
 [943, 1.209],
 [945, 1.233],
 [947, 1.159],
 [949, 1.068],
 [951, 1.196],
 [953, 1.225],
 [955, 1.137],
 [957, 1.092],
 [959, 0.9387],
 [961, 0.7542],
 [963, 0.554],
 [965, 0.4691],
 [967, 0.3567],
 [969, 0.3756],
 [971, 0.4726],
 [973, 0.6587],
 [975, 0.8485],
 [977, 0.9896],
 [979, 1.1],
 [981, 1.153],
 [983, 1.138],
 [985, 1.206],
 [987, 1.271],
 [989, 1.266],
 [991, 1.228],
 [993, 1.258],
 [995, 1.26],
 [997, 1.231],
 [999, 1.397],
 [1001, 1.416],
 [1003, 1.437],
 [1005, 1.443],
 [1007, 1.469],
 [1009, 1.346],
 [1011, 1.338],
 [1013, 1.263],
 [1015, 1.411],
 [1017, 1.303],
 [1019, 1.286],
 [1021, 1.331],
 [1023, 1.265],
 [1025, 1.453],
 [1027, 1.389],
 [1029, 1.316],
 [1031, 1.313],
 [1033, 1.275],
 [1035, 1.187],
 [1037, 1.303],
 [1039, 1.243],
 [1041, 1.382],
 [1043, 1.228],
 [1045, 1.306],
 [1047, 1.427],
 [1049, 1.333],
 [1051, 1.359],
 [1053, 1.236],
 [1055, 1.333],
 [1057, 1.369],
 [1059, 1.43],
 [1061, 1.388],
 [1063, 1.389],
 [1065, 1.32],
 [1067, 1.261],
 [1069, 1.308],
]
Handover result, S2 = 1.6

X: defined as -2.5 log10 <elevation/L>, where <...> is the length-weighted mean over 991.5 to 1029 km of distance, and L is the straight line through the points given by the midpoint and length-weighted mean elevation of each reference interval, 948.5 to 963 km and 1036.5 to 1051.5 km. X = -0.119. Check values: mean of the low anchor 1.02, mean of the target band 1.35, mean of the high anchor 1.32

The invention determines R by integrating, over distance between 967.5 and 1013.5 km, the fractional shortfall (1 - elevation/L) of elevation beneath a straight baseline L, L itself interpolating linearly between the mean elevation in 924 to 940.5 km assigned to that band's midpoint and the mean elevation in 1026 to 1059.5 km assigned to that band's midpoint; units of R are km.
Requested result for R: 7.9 km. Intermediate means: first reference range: 1.46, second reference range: 1.32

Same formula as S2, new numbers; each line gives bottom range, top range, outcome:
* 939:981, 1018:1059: 1.43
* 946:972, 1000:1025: 1.64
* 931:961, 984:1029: 1.08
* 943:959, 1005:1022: 1.18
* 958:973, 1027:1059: 2.32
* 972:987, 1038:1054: 1.28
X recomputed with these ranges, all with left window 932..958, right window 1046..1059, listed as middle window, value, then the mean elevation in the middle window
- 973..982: 0.29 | 0.982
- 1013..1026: -0.01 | 1.34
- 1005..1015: -0.04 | 1.37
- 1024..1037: 0.01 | 1.32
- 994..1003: -0.03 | 1.34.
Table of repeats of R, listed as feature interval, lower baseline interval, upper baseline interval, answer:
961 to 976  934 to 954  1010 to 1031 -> 8.6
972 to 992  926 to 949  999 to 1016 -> 4.3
